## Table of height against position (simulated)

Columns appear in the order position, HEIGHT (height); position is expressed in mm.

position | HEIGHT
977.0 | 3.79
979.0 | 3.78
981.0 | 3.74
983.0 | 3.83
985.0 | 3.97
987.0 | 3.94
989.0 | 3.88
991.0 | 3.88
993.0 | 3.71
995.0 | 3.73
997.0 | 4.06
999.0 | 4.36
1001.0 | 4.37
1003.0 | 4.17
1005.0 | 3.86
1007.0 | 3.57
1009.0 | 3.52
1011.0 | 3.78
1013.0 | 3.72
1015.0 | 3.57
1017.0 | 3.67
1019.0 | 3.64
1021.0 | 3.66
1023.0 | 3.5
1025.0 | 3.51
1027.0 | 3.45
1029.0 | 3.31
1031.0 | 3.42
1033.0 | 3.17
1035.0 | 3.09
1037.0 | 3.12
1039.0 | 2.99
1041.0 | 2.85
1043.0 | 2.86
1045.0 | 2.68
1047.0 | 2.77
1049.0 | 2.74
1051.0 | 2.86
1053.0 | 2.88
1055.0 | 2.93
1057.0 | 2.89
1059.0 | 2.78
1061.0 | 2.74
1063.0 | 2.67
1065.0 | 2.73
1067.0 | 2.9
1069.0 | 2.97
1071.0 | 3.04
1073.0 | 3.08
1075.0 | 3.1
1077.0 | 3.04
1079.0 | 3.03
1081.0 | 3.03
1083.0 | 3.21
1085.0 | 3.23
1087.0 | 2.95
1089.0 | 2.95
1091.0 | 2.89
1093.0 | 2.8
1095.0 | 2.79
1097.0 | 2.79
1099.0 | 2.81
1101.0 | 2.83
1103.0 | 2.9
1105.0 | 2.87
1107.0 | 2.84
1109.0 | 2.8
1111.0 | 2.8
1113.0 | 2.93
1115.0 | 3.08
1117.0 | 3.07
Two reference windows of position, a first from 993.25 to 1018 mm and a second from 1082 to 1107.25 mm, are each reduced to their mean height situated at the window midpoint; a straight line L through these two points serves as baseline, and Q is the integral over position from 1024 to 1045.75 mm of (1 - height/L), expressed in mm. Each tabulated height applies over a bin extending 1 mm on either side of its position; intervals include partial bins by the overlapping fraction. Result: 2.5 mm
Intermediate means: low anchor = 3.86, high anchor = 2.91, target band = 3.14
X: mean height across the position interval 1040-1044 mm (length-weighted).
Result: 2.85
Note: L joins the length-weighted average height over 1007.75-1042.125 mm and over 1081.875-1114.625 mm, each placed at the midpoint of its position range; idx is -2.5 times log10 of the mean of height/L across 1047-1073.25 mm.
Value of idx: 0.11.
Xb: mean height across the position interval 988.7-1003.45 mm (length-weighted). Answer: 4.02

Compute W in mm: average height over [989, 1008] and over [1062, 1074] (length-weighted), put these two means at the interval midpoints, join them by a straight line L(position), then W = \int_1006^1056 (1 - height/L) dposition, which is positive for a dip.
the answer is 3.2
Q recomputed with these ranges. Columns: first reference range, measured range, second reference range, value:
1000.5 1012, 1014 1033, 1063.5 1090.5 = 0.8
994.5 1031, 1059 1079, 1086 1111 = 1.5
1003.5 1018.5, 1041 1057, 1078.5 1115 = 2.5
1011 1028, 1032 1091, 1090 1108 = 4.6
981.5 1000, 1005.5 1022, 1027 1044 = -0.6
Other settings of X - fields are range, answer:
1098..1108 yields 2.85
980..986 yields 3.85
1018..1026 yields 3.58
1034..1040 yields 3.07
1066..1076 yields 3.02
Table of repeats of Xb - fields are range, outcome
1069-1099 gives 2.99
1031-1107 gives 2.92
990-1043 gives 3.59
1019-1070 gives 3.03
